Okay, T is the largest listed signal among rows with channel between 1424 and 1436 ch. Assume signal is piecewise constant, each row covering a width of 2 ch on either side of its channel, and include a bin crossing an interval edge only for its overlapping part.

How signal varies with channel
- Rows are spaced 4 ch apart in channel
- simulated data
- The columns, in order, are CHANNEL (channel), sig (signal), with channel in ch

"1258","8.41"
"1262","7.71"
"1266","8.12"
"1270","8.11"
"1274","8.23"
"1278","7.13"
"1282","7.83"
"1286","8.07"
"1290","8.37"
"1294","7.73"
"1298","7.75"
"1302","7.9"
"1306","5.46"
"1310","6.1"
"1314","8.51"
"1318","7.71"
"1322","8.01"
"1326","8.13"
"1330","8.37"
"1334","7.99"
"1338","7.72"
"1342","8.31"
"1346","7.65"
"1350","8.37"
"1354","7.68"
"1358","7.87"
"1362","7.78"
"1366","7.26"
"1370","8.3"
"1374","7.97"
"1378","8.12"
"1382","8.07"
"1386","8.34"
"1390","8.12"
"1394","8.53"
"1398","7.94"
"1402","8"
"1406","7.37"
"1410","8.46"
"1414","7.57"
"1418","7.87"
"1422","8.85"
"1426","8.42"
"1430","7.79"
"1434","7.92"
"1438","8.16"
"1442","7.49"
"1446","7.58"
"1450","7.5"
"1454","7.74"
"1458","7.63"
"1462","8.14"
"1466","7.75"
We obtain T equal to 8.42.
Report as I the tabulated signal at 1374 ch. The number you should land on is 7.97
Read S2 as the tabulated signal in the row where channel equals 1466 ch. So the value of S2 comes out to 7.75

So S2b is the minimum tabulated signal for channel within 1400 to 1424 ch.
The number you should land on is 7.37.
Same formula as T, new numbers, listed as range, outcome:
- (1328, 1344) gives 8.37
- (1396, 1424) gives 8.85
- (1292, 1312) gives 7.9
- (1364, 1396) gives 8.53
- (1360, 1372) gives 8.3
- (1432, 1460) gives 8.16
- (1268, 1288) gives 8.23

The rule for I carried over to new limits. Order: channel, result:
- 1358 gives 7.87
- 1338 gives 7.72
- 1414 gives 7.57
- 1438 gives 8.16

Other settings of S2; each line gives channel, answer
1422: 8.85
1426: 8.42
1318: 7.71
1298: 7.75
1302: 7.9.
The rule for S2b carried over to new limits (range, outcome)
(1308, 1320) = 6.1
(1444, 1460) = 7.5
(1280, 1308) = 5.46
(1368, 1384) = 7.97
